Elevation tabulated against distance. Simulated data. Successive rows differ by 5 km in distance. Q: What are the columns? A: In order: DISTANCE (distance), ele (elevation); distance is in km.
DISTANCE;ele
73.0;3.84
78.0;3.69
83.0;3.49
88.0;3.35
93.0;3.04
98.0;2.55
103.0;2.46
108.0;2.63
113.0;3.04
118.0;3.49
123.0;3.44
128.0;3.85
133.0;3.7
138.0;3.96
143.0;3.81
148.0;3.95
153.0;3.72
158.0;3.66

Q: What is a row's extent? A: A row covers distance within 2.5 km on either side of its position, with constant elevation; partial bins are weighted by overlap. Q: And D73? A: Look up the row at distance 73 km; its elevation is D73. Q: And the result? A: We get 3.84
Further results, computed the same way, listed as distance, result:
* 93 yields 3.04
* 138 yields 3.96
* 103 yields 2.46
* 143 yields 3.81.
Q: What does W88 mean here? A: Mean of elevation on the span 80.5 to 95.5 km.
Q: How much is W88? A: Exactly 3.29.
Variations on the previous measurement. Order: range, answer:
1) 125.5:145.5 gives 3.83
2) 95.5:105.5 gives 2.5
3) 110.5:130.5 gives 3.46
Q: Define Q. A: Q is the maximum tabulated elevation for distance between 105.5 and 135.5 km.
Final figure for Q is 3.85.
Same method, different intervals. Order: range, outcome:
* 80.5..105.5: 3.49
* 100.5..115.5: 3.04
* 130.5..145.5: 3.96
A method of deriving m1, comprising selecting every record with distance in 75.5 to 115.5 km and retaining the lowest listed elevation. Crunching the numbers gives 2.46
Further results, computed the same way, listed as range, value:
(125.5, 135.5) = 3.7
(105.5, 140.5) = 2.63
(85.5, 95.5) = 3.04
